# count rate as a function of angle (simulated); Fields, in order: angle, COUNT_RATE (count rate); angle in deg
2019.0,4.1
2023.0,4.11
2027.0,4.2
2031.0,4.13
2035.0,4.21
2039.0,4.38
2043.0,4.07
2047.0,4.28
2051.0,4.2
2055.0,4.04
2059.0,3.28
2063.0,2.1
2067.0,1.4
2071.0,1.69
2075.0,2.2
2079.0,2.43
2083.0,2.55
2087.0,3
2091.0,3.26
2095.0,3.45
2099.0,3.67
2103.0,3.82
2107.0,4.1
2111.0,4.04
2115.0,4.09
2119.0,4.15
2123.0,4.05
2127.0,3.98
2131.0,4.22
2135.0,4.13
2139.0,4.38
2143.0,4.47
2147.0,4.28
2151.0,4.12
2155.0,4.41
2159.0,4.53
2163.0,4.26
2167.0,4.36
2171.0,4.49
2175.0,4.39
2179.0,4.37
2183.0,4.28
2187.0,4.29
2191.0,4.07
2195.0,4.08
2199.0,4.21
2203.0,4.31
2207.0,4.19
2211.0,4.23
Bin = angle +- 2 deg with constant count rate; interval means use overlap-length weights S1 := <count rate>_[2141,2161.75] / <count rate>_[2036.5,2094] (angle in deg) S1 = 1.4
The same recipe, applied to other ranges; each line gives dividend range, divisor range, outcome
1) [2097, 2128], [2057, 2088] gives 1.73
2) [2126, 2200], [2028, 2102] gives 1.31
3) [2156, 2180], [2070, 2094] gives 1.70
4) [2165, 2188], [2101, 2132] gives 1.08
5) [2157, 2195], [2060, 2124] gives 1.39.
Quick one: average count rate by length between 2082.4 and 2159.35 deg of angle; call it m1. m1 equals 3.95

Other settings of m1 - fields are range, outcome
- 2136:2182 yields 4.36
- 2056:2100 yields 2.65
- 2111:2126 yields 4.08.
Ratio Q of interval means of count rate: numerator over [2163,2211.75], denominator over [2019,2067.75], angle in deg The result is 1.1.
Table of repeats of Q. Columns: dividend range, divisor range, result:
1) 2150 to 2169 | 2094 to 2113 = 1.13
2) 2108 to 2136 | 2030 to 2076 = 1.23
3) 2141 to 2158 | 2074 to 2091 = 1.64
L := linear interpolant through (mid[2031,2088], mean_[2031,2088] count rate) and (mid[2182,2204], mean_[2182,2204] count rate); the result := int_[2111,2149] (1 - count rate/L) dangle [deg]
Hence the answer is -4.9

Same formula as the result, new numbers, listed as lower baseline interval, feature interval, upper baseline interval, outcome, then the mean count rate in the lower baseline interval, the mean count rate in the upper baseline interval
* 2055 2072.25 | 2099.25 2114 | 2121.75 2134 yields -1.8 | 2.36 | 4.09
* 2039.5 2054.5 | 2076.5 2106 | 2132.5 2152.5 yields 7.3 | 4.19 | 4.28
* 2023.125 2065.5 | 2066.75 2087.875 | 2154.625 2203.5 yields 9.3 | 3.87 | 4.31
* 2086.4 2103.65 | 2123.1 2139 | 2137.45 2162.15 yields -0.4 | 3.45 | 4.36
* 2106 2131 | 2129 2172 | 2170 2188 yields -1.0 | 4.08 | 4.36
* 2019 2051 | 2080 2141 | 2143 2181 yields 7.5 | 4.19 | 4.36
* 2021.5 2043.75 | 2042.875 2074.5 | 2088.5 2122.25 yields 8.1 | 4.19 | 3.82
